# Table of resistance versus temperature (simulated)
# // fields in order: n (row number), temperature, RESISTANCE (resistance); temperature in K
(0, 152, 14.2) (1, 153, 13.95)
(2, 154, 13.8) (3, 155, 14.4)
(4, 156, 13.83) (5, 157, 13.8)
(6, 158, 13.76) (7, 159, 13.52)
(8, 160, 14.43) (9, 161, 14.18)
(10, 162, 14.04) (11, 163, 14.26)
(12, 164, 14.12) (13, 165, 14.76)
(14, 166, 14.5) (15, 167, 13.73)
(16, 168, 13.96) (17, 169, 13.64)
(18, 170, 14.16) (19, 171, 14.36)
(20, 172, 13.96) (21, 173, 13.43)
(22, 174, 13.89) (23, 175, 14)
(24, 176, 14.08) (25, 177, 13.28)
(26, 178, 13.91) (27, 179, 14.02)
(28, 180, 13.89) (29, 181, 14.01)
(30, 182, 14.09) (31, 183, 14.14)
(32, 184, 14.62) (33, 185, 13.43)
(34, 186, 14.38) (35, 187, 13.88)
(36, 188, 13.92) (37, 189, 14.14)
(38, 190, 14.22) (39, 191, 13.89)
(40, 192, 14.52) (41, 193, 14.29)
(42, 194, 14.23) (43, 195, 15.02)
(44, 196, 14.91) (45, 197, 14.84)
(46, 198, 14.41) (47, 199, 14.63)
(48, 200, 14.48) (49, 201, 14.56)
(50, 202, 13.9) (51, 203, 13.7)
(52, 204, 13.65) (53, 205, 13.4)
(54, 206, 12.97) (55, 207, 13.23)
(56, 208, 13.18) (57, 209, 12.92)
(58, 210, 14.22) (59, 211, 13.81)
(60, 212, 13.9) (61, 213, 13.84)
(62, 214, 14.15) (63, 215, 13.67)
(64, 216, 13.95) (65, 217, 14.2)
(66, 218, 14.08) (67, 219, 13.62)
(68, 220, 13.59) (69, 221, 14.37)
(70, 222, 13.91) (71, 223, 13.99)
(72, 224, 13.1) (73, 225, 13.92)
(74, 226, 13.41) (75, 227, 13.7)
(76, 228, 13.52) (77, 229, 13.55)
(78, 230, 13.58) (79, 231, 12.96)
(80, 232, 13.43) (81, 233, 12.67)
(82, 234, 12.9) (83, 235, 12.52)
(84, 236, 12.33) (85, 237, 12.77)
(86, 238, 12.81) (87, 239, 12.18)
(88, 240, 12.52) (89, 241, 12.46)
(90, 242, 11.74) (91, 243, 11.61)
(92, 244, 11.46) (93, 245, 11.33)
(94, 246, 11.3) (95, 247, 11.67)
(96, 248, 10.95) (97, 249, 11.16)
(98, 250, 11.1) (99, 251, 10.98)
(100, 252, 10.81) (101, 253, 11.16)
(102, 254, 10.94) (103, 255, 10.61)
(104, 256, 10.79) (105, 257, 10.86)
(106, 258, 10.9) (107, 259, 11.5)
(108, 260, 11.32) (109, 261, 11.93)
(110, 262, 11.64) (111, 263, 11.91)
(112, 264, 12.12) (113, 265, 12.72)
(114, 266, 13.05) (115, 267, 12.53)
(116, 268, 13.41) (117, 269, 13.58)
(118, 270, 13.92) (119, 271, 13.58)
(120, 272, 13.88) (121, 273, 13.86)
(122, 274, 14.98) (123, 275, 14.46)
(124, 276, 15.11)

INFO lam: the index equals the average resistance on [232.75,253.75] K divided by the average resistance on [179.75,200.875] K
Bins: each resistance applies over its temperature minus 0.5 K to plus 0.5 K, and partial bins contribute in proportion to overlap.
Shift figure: 0.8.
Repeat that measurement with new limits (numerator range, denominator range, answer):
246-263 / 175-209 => 0.80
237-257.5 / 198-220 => 0.83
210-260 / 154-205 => 0.89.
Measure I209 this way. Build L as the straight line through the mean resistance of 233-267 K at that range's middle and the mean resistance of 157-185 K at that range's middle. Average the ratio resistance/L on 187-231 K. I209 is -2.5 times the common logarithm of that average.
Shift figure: -0.08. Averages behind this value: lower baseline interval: 14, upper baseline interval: 11.7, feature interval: 13.9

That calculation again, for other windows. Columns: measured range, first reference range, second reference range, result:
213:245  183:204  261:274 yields 0.04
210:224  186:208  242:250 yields -0.07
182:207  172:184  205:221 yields -0.03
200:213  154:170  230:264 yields -0.07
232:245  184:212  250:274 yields 0.04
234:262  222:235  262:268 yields 0.12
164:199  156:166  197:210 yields -0.01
